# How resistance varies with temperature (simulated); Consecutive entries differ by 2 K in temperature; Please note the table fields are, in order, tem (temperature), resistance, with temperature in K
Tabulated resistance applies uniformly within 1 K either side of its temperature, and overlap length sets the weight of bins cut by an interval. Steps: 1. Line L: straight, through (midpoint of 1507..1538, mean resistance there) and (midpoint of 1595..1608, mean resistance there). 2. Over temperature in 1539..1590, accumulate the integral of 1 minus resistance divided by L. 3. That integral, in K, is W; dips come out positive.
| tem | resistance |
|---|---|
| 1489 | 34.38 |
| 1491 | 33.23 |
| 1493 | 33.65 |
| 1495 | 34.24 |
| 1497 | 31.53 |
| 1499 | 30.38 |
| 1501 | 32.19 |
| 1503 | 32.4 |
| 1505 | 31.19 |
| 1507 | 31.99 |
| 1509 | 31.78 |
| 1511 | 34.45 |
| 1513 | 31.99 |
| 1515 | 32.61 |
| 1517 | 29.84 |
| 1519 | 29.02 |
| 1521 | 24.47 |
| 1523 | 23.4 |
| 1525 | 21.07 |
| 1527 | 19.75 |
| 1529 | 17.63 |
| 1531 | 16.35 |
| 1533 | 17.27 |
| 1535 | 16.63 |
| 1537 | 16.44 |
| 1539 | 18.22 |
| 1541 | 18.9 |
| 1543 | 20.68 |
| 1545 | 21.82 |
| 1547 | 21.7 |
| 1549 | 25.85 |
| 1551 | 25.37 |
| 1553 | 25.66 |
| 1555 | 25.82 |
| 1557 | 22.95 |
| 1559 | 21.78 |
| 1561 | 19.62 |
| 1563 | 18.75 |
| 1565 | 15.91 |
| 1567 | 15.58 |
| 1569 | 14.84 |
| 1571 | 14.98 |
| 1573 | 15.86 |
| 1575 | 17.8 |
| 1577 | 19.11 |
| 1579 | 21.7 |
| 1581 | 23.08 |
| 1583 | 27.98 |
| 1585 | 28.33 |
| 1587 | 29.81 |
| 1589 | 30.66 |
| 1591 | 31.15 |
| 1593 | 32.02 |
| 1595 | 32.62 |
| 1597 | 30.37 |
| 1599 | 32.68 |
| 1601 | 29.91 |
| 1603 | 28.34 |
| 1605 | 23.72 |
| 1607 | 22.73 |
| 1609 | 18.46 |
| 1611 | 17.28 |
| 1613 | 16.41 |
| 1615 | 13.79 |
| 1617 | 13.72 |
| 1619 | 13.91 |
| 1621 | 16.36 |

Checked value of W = 9.23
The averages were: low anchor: 24.4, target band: 21.7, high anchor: 28.3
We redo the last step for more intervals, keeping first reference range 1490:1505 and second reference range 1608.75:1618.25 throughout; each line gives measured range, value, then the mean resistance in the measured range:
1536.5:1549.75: 2.7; 20.6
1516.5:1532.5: 3.5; 22.3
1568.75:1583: 1.3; 19.1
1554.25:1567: 1.7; 20.3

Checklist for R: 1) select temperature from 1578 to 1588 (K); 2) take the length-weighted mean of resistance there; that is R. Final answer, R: 26.2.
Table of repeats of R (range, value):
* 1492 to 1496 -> 33.9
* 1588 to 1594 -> 31.3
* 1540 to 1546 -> 20.5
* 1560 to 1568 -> 17.5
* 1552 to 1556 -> 25.7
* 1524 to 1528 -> 20.4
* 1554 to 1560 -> 23.5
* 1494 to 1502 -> 32.1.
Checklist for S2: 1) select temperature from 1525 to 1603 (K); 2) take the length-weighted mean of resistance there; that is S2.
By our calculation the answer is 22.6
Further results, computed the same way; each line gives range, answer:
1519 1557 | 21.2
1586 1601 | 31.2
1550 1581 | 19.8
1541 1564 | 22.6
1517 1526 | 25.1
